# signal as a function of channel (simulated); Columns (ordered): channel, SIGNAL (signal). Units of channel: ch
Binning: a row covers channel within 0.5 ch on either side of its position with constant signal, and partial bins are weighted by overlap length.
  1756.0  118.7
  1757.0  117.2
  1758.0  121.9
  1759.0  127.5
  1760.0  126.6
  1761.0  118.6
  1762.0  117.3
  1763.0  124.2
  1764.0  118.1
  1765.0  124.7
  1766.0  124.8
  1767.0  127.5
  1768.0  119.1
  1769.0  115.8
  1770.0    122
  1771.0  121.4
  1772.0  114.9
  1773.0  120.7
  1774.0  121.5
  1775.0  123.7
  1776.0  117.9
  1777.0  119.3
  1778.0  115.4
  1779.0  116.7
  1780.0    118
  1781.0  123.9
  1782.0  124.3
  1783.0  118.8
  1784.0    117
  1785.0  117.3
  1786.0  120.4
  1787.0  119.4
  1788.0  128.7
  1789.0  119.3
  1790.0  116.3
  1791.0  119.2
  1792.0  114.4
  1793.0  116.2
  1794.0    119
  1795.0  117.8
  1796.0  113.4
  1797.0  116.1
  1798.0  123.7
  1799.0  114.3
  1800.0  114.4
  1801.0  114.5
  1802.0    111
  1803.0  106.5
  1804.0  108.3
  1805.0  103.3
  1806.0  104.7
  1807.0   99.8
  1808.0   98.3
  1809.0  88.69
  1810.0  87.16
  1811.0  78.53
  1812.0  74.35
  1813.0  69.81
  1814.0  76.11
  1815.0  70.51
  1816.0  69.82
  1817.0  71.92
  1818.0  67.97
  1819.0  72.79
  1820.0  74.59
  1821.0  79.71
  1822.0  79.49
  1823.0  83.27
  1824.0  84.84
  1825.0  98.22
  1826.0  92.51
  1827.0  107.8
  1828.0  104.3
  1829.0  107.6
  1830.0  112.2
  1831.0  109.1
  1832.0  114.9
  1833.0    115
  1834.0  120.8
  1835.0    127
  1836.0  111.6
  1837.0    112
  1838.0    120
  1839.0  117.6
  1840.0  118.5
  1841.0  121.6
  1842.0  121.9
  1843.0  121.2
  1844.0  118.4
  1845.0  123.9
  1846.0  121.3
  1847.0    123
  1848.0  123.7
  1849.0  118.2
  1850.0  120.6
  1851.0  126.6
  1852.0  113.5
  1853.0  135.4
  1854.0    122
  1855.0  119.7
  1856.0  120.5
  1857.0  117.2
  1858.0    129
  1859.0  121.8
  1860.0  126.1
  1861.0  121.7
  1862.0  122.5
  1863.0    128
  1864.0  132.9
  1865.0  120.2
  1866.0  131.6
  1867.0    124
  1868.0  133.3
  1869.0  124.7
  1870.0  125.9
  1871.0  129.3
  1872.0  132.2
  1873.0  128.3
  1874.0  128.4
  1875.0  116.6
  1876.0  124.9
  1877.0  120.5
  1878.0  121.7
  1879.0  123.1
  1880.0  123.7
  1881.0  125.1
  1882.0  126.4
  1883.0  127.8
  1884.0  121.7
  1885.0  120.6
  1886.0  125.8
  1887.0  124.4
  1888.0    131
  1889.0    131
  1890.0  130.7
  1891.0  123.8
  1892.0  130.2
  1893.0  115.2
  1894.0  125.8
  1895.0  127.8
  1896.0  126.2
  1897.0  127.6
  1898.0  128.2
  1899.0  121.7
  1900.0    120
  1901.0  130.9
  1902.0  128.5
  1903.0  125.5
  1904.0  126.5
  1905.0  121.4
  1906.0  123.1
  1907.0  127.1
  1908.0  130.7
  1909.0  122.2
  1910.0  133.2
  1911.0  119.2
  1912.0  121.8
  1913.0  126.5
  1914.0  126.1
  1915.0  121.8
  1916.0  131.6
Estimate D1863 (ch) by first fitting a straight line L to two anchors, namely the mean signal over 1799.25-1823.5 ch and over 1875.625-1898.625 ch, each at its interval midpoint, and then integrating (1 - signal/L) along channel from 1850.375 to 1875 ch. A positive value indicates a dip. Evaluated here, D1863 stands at -2.6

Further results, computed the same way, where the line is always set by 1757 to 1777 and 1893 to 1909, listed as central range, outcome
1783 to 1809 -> 1.81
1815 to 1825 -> 3.75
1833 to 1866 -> 0.56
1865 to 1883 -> -0.15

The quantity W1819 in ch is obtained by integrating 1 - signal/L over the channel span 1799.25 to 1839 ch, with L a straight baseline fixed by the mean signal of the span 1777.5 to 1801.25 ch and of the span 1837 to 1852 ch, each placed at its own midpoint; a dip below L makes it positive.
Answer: 7.71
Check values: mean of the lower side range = 118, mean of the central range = 96.4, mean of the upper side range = 121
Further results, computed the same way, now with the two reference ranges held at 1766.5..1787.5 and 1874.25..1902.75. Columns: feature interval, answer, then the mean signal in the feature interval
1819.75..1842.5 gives 3.01 ch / 106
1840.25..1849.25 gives 0.11 ch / 121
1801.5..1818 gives 4.52 ch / 88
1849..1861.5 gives 0.08 ch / 123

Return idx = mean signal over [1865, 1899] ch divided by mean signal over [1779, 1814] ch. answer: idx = 1.1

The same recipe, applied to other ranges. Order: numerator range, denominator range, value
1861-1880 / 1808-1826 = 1.59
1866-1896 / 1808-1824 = 1.63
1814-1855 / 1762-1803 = 0.89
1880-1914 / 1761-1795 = 1.05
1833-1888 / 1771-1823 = 1.18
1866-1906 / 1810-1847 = 1.27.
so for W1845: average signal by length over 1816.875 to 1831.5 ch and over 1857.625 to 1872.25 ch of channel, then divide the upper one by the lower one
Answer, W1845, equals 1.4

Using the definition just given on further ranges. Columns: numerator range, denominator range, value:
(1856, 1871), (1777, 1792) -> 1.05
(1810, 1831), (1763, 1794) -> 0.70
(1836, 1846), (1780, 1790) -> 0.99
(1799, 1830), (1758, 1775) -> 0.75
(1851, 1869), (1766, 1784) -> 1.04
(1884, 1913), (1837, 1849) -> 1.04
